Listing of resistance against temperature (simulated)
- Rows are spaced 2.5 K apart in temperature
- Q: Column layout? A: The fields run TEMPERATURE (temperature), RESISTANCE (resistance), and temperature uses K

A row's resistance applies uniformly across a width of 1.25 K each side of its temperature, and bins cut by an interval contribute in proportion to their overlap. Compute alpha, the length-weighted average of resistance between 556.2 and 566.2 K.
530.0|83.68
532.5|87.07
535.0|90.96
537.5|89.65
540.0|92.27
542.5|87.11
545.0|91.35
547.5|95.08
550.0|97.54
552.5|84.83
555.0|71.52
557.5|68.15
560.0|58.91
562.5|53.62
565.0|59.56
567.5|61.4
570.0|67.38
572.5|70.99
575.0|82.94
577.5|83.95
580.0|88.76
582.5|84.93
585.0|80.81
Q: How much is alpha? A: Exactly 60.1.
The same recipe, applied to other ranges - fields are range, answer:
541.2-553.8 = 91.1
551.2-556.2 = 78.4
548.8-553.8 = 90.9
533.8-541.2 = 91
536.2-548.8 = 91.1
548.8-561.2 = 76.2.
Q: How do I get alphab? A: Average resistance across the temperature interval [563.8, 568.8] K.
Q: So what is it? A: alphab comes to 60.6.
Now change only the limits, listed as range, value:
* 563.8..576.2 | 68.4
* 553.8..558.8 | 69.7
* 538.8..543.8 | 89.7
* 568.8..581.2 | 78.8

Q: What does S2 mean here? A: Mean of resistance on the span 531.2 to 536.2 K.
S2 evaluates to 88.9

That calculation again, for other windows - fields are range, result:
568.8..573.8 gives 69.3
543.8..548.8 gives 93.3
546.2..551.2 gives 96.2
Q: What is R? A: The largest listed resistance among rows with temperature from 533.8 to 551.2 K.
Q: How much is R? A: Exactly 97.54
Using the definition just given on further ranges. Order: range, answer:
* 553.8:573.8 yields 71.52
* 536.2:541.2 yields 92.27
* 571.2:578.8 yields 83.95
